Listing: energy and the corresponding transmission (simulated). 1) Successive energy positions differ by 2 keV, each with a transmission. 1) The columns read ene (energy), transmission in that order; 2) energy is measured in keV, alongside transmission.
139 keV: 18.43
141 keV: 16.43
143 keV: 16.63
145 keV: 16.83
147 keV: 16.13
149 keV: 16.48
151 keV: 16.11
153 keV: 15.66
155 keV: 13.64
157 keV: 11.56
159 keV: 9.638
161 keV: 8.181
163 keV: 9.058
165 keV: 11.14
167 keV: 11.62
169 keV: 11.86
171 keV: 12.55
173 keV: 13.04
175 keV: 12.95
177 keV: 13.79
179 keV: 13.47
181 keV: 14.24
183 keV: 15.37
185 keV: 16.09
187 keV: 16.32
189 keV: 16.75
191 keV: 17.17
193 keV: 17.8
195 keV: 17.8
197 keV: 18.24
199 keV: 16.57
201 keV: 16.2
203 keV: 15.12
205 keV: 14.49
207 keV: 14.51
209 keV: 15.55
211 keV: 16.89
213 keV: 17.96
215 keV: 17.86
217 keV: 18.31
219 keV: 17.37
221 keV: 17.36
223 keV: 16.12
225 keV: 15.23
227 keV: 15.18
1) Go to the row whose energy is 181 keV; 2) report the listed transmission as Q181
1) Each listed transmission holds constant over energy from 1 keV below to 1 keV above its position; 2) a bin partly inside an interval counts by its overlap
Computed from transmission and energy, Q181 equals 14.24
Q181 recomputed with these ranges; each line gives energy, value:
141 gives 16.43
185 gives 16.09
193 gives 17.8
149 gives 16.48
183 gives 15.37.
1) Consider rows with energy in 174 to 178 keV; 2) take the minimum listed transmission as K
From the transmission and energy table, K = 12.95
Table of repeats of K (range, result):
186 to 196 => 16.32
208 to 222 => 15.55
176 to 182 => 13.47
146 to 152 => 16.11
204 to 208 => 14.49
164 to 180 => 11.14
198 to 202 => 16.2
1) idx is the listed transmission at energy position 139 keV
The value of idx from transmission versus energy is 18.43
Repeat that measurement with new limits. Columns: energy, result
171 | 12.55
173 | 13.04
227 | 15.18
